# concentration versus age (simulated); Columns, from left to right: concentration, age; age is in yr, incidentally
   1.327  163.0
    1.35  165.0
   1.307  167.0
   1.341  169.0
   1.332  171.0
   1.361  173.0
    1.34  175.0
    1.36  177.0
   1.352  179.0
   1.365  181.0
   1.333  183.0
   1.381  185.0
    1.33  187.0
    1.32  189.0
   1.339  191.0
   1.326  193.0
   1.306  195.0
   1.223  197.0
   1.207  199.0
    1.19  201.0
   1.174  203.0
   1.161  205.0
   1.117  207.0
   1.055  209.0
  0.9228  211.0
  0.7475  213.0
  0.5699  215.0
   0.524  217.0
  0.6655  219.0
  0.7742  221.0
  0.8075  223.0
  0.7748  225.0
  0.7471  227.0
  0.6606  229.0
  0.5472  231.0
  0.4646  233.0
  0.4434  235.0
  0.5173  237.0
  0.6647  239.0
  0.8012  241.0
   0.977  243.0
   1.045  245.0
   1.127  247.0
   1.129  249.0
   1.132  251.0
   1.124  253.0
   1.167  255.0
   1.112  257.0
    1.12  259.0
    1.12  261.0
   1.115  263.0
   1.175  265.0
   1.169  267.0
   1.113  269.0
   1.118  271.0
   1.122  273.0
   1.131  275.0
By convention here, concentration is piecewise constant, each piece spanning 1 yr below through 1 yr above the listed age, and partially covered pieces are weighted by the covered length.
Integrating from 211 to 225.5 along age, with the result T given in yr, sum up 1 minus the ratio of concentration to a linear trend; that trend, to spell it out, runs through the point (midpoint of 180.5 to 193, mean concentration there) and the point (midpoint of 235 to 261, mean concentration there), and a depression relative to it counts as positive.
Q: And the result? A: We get 5.6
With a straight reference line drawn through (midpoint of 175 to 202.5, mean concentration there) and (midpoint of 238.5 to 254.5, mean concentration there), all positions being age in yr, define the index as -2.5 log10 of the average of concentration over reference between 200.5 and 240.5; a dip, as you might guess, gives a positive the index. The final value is 0.44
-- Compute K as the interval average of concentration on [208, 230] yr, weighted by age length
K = 0.75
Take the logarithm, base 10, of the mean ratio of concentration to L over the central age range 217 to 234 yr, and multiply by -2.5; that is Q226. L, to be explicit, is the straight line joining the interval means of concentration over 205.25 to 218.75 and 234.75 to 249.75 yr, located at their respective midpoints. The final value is 0.25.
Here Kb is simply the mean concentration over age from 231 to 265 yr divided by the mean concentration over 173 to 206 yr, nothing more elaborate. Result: 0.72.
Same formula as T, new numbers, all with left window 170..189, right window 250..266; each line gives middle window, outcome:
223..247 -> 9.6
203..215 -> 2.7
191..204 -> 0.5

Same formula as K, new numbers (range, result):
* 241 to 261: 1.09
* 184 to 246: 0.928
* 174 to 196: 1.34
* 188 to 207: 1.24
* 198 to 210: 1.15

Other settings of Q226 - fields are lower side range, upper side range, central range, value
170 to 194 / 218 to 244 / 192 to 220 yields 0.024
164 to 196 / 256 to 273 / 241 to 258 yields 0.080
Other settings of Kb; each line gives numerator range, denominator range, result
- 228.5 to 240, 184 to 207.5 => 0.43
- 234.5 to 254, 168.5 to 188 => 0.67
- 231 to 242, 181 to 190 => 0.43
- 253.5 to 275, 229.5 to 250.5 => 1.46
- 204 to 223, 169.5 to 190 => 0.62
